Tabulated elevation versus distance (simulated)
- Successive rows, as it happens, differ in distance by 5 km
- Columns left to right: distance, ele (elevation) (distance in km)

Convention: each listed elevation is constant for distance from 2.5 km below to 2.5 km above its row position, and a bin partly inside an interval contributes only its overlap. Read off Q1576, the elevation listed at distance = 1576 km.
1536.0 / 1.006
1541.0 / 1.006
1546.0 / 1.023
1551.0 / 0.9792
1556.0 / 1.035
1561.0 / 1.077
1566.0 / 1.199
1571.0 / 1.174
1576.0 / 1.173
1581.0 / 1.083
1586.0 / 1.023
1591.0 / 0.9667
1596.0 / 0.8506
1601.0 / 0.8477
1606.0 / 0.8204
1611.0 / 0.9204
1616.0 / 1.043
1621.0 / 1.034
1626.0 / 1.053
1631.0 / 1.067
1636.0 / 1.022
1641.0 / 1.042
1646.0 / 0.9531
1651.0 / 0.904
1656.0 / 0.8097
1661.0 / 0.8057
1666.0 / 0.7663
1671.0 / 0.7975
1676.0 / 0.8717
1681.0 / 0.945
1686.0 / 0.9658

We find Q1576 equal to 1.173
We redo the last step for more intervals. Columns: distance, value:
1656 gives 0.8097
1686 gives 0.9658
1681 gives 0.945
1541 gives 1.006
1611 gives 0.9204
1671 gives 0.7975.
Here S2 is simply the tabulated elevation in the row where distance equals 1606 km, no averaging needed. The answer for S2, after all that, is 0.8204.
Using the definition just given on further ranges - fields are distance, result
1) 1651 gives 0.904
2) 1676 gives 0.8717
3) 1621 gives 1.034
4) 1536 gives 1.006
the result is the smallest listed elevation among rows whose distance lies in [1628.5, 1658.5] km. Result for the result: 0.8097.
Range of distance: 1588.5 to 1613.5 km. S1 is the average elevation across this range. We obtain 0.881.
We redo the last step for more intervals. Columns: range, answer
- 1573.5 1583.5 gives 1.13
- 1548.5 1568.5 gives 1.07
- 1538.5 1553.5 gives 1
